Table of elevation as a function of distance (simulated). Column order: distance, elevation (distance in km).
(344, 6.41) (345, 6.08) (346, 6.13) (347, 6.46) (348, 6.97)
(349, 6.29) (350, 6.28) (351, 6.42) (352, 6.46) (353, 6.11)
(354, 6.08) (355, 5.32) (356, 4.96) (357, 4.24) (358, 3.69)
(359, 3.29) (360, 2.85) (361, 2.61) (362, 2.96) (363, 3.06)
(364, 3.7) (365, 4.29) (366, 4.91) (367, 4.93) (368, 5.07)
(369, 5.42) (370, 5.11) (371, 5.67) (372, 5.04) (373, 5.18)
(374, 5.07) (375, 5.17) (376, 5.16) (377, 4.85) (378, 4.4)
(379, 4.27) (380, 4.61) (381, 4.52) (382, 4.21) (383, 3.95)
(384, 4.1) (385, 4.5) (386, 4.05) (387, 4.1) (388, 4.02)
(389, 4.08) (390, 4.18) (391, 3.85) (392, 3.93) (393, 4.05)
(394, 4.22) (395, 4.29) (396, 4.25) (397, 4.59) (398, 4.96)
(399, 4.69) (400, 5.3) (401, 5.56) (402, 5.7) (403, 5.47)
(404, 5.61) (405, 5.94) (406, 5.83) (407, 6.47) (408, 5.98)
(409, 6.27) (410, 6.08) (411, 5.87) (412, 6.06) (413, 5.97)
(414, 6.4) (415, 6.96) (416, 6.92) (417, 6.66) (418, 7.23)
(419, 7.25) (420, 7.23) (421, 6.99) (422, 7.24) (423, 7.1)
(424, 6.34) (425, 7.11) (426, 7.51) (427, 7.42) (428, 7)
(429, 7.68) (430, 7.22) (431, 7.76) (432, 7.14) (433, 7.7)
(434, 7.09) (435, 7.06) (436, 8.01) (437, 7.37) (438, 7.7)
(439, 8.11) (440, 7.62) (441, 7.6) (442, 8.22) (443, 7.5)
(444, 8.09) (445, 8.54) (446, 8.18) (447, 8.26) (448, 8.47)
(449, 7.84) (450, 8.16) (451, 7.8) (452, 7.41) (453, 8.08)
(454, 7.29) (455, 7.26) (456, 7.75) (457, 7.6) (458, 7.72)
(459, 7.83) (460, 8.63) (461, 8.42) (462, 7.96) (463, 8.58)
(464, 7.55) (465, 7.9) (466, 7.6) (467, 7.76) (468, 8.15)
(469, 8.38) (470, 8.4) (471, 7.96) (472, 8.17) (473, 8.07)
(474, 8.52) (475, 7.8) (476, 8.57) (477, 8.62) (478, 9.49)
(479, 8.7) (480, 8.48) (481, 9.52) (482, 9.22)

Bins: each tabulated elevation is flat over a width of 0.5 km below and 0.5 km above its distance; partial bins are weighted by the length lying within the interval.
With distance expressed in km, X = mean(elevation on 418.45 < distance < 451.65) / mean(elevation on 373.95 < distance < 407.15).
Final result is 1.6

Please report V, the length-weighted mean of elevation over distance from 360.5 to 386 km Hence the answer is 4.5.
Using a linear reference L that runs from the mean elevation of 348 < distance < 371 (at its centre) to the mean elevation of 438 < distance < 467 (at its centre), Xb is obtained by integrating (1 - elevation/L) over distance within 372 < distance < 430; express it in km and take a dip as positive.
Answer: 6.7 km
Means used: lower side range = 4.8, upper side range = 7.92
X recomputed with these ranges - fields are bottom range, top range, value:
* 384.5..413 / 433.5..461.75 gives 1.56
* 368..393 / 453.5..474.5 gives 1.75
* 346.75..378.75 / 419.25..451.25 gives 1.54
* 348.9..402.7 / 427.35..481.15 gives 1.72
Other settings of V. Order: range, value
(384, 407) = 4.72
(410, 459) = 7.4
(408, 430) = 6.81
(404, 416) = 6.17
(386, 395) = 4.07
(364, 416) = 5.01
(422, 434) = 7.26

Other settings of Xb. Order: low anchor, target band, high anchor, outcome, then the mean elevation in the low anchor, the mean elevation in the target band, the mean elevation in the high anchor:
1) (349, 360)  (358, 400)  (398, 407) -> 8.06 km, 5.22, 4.35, 5.54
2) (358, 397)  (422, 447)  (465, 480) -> -3.18 km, 4.31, 7.55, 8.29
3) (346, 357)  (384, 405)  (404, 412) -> 5.03 km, 6.05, 4.59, 6.03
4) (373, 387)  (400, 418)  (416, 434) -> 0.42 km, 4.54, 6.11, 7.2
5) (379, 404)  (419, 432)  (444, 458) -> -1.59 km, 4.48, 7.21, 7.9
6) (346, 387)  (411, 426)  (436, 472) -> -0.31 km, 4.81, 6.81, 7.94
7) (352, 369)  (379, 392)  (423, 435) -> 2.95 km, 4.35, 4.17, 7.25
